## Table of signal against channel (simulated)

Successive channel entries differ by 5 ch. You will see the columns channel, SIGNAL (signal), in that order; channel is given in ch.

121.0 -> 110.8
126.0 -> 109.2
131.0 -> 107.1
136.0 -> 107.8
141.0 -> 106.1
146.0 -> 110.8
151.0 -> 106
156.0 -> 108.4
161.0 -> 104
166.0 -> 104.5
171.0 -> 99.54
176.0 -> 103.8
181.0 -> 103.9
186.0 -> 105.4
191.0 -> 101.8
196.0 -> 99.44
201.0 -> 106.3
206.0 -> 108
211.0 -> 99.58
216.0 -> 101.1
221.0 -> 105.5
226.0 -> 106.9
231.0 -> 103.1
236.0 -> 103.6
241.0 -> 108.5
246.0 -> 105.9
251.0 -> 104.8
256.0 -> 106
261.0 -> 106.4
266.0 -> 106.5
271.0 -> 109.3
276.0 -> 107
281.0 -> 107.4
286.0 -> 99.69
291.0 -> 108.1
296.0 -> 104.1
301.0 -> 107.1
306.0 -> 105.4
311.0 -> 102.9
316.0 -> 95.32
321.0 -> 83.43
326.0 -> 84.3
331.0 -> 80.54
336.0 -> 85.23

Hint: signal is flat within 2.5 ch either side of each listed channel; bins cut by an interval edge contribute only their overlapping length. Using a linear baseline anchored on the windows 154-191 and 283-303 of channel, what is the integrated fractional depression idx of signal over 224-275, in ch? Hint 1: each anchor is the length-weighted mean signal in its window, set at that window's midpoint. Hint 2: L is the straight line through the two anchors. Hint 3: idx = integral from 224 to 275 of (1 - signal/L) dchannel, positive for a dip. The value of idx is -0.8 ch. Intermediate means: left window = 104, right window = 105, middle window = 106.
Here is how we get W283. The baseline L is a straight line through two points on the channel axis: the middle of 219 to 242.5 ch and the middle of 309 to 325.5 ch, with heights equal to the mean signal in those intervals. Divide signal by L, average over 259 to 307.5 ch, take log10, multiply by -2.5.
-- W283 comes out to -0.092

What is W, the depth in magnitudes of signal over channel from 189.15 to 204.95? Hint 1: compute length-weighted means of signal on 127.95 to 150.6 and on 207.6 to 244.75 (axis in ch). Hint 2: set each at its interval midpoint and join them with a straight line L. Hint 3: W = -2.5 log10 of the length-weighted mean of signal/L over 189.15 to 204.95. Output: 0.024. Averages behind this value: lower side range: 108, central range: 103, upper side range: 104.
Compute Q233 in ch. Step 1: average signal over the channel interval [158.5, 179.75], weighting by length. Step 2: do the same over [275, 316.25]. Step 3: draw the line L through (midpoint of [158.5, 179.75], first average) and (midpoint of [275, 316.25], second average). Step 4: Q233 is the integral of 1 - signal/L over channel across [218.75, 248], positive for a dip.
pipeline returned -0.5 ch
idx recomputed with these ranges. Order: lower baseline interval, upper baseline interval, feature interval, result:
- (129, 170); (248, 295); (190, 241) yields 1.2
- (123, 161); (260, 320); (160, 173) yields 0.5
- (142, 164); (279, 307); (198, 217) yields 0.5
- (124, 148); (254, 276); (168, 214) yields 2.0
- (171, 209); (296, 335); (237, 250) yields -0.9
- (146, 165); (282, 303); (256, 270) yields -0.2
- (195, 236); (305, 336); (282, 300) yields -1.9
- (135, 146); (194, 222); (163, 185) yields 0.5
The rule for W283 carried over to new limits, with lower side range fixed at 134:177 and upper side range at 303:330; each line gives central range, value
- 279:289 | -0.081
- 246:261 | -0.077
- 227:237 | -0.041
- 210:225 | -0.018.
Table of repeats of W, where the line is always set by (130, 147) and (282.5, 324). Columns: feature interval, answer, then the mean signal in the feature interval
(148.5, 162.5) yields 0.008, 106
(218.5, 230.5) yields -0.017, 106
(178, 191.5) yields 0.019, 104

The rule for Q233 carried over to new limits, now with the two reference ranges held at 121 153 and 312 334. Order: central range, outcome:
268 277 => -1.5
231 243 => -1.1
